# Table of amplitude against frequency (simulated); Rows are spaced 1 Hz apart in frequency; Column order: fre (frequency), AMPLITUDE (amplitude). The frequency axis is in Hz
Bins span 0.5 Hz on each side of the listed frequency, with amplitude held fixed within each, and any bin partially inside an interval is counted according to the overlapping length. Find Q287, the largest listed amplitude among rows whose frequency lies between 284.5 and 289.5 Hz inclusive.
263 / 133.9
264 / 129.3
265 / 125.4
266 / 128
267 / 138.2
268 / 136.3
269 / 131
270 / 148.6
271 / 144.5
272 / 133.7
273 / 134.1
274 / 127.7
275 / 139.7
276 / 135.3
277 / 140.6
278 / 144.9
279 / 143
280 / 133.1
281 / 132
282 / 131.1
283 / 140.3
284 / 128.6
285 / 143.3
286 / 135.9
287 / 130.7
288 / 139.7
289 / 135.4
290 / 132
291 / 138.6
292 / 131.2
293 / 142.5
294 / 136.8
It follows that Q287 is 143.3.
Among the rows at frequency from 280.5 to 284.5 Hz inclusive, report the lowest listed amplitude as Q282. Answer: 128.6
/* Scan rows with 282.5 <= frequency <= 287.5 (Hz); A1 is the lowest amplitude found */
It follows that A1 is 128.6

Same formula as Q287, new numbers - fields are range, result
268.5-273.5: 148.6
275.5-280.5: 144.9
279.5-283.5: 140.3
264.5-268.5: 138.2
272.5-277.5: 140.6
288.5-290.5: 135.4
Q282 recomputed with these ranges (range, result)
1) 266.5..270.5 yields 131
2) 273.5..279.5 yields 127.7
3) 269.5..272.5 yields 133.7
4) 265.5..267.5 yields 128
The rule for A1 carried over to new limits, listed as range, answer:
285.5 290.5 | 130.7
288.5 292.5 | 131.2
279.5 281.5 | 132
